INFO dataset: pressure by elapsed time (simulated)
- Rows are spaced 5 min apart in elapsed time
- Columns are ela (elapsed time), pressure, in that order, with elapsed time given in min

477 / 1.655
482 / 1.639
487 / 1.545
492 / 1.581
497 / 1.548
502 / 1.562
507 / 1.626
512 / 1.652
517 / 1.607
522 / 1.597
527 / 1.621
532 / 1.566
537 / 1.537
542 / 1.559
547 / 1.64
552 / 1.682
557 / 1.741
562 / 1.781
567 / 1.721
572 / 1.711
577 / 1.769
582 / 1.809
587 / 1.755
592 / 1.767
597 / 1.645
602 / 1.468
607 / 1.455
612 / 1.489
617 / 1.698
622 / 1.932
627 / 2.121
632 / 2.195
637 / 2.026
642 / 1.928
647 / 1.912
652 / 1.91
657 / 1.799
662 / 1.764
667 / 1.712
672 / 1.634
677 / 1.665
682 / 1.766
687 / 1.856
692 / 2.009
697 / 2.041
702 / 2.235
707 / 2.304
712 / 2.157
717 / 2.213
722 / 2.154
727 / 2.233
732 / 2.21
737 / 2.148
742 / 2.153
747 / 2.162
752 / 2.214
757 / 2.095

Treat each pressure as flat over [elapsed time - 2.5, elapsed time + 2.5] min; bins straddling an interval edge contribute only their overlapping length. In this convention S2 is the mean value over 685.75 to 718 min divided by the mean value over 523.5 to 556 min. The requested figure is 1.32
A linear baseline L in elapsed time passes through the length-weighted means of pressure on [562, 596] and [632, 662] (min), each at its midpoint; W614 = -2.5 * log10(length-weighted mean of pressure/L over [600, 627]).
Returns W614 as 0.11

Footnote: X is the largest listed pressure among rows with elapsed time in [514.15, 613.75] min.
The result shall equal 1.809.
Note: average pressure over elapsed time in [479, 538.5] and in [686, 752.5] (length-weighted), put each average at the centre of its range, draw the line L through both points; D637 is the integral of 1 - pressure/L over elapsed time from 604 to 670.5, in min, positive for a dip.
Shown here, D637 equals 3.4 min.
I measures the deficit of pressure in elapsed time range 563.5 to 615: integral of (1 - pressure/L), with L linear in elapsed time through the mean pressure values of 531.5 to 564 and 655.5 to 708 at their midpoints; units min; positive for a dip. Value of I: 1.6 min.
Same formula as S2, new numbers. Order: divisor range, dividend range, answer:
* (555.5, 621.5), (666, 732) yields 1.20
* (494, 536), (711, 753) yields 1.37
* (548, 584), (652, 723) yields 1.12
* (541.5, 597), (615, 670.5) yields 1.11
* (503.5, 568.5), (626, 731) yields 1.21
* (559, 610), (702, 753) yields 1.30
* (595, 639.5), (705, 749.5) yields 1.23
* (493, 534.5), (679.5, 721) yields 1.30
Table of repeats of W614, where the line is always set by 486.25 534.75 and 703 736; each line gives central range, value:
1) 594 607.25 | 0.20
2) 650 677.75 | 0.17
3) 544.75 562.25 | 0.01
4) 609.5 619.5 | 0.19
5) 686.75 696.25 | 0.08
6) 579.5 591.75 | 0.02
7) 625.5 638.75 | -0.09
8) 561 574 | 0.02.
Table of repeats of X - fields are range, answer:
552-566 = 1.781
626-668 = 2.195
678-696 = 2.009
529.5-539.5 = 1.566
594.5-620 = 1.698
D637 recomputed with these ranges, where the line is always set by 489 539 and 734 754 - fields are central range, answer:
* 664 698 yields 3.6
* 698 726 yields -1.6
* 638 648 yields -0.1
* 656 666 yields 1.0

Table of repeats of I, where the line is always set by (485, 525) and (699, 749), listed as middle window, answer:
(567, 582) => 0.3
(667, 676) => 1.7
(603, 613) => 2.2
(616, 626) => 0.2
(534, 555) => 1.2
